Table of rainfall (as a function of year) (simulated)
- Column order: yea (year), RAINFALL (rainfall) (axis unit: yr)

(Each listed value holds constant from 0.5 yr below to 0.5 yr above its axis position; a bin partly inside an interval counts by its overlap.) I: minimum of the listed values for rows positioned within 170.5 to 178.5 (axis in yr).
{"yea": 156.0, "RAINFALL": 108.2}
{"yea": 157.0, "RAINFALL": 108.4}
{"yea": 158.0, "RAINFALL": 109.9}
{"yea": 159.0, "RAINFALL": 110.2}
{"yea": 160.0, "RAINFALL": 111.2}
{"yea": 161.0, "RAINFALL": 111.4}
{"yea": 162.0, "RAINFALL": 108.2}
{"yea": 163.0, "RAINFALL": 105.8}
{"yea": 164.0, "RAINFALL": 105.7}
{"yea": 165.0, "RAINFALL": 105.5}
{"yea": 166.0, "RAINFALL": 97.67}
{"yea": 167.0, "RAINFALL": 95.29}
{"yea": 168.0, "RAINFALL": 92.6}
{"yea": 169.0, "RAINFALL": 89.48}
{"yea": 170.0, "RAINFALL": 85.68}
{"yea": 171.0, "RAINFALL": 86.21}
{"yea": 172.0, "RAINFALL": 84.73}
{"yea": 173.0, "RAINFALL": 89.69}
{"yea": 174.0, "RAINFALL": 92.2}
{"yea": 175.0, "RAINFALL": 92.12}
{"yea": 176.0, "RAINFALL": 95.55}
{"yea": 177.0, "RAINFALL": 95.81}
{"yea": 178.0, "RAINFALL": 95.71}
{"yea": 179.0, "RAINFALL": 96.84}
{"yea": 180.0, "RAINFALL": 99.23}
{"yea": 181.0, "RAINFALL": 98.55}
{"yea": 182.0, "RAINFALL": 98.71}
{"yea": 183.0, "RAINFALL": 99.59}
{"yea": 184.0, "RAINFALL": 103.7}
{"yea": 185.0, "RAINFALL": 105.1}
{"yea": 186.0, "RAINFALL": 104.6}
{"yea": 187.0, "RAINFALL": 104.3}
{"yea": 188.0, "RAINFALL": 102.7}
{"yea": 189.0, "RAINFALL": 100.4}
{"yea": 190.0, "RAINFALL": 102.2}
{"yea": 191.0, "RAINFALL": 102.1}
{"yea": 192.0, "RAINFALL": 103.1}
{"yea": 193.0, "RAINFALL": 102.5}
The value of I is 84.73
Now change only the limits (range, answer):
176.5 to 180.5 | 95.71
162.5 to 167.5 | 95.29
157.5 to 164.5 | 105.7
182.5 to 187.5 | 99.59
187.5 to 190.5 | 100.4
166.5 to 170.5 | 85.68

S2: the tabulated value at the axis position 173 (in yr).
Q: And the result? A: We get 89.69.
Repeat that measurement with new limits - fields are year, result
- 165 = 105.5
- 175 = 92.12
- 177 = 95.81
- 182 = 98.71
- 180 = 99.23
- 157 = 108.4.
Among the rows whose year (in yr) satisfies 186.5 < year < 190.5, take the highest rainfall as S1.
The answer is 104.3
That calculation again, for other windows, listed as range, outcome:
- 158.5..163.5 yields 111.4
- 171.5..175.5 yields 92.2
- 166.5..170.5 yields 95.29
